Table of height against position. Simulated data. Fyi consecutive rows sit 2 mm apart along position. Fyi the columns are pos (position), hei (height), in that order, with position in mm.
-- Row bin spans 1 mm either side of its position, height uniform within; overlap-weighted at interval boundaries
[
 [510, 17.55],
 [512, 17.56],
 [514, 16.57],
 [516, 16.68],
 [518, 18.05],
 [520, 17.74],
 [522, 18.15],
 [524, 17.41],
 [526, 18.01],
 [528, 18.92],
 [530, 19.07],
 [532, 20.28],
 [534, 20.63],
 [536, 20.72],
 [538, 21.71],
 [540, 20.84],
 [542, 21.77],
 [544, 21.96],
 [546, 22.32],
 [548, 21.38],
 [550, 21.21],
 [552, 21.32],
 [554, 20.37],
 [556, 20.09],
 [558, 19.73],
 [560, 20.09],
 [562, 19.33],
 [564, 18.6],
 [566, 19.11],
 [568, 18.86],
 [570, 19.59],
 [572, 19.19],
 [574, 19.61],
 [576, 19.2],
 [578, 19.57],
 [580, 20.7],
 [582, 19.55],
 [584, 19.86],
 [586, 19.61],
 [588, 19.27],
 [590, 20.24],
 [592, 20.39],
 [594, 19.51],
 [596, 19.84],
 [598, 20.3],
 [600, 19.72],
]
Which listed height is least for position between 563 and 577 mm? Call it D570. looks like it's 18.6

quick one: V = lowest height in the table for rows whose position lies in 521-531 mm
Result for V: 17.41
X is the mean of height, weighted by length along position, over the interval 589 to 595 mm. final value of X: 20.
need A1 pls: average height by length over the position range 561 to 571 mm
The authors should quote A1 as 19.1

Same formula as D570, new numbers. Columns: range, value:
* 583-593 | 19.27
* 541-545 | 21.77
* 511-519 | 16.57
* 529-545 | 19.07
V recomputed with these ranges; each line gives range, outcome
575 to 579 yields 19.2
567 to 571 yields 18.86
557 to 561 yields 19.73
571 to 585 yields 19.19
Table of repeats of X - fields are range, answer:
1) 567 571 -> 19.2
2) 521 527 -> 17.9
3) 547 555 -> 21.1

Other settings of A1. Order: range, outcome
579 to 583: 20.1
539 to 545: 21.5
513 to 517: 16.6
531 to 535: 20.5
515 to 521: 17.5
